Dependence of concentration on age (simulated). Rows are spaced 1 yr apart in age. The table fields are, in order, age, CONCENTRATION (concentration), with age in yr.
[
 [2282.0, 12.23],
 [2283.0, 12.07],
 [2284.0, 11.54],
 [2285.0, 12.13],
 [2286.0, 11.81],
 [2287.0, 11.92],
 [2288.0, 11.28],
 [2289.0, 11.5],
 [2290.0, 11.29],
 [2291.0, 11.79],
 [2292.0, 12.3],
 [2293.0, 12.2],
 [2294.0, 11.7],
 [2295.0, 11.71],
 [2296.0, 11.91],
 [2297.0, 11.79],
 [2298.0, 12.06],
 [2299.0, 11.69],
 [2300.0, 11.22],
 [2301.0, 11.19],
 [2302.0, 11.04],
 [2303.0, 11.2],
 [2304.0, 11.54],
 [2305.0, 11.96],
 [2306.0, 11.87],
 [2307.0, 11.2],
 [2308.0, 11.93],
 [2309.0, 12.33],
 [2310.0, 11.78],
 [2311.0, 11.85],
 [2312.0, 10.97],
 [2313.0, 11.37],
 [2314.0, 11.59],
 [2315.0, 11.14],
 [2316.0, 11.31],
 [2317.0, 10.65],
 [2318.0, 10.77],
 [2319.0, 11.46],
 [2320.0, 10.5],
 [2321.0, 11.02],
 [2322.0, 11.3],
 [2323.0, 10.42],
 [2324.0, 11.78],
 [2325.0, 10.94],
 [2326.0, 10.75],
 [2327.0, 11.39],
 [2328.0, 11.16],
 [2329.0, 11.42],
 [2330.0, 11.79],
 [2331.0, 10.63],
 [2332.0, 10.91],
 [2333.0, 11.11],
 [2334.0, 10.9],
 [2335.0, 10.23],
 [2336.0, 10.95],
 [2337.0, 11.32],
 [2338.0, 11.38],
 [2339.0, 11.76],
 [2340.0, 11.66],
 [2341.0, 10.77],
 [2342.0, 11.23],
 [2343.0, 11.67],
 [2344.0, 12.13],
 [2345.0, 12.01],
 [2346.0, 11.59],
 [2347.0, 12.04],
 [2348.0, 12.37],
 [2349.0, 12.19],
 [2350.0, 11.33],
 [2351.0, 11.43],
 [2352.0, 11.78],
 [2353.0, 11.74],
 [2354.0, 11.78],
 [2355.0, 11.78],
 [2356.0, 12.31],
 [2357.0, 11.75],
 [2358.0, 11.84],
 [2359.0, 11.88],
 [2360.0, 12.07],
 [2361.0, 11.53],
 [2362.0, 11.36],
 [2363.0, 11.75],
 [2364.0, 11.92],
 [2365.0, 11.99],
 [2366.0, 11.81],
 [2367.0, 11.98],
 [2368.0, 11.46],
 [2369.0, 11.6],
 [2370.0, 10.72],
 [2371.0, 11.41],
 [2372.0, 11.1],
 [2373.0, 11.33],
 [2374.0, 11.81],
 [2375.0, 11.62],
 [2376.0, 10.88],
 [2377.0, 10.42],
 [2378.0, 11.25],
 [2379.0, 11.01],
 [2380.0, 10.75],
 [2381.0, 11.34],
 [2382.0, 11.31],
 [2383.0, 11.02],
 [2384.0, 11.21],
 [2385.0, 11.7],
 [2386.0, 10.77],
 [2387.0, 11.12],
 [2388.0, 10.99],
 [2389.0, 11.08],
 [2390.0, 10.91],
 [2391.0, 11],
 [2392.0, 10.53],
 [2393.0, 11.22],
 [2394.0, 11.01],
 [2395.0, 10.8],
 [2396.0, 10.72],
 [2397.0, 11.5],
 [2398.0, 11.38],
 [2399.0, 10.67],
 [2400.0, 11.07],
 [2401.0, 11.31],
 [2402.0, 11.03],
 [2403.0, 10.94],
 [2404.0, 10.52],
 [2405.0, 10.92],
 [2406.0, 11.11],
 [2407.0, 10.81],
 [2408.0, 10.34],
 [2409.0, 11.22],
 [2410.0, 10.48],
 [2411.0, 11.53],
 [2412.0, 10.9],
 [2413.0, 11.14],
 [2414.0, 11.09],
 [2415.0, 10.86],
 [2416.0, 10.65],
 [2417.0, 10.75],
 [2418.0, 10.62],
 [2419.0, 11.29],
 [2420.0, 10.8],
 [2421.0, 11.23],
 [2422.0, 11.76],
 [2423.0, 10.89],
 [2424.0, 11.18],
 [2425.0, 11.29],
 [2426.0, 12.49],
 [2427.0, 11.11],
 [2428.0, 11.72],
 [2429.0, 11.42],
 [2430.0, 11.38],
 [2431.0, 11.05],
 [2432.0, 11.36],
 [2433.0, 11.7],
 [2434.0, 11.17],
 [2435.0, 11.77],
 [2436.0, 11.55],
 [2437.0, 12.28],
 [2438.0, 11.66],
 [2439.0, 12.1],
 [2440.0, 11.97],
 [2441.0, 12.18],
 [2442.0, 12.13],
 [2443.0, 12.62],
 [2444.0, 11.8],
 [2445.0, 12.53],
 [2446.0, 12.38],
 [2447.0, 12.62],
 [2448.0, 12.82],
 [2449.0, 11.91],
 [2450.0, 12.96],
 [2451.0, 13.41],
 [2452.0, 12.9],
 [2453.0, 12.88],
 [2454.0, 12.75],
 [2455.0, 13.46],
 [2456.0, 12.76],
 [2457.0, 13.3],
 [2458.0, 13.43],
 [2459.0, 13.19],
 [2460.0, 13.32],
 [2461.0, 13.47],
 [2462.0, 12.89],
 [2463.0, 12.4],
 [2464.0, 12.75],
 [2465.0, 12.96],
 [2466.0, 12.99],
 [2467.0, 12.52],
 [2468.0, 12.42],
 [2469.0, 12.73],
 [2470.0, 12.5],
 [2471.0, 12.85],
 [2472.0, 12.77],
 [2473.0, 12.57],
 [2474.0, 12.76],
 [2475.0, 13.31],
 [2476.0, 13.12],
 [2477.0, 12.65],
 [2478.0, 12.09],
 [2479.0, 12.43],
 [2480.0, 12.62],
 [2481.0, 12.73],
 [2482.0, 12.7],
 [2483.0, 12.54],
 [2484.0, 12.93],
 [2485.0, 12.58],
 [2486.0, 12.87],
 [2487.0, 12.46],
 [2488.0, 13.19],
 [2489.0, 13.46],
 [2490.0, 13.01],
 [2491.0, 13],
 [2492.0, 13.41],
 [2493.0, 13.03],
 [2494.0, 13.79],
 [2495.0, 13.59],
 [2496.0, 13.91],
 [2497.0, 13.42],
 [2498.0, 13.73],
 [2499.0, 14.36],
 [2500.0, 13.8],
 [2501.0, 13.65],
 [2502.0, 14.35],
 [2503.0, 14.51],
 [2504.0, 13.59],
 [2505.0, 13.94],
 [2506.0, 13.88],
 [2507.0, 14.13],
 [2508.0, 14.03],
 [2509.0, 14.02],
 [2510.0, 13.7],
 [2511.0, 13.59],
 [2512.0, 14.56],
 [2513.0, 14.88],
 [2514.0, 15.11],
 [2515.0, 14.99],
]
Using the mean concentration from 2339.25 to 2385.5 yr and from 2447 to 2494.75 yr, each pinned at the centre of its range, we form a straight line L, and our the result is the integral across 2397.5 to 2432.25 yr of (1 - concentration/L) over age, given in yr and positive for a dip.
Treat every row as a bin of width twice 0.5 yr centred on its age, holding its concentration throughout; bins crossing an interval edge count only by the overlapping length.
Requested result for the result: 3.2 yr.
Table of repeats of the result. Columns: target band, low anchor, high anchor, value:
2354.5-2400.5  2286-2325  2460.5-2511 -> 3.2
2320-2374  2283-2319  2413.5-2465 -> 1.2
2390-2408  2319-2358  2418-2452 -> 1.1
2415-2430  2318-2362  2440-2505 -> 1.4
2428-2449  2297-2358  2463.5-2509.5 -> 1.2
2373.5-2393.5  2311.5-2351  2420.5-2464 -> 1.1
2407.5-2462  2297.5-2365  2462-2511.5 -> 3.2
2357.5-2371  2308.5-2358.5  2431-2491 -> 0.0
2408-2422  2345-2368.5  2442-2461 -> 1.7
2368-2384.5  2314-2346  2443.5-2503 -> 0.8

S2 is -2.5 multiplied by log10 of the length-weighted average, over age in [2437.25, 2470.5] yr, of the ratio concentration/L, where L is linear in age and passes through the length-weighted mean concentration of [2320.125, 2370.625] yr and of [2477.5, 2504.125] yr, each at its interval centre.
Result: 0.01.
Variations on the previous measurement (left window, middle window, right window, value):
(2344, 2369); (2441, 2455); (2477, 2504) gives 0.015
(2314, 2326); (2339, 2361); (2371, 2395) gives -0.067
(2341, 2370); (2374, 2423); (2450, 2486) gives 0.108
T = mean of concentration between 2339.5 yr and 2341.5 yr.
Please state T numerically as 11.2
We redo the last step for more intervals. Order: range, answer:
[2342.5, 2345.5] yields 11.9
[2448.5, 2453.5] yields 12.8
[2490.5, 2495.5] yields 13.4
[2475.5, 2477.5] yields 12.9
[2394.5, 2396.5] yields 10.8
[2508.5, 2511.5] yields 13.8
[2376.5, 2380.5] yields 10.9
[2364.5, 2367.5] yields 11.9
